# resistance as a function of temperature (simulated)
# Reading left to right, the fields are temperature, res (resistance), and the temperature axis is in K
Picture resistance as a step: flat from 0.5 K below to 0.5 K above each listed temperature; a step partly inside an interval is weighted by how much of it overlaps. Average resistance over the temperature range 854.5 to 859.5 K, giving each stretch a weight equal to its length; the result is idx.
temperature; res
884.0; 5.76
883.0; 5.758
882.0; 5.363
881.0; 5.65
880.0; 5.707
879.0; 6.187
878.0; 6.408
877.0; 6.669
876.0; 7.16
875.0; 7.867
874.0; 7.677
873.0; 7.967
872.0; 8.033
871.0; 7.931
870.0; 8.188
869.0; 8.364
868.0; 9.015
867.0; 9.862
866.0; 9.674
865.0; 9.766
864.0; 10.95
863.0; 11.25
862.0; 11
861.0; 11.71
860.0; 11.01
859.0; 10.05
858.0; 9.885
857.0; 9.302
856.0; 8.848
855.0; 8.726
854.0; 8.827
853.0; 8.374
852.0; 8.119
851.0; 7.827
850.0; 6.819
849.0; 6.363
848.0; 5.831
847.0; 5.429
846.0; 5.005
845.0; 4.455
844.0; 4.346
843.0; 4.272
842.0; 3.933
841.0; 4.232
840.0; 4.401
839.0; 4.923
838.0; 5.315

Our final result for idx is 9.36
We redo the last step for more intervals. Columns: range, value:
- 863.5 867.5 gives 10.1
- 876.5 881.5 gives 6.12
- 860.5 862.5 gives 11.4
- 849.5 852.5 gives 7.59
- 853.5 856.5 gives 8.8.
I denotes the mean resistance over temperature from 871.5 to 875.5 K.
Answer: 7.89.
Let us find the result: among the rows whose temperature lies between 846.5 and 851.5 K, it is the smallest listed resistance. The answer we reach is 5.429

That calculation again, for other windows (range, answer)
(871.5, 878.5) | 6.408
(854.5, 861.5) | 8.726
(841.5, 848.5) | 3.933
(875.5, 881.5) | 5.65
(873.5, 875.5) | 7.677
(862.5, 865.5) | 9.766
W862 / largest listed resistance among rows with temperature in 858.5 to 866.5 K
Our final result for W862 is 11.71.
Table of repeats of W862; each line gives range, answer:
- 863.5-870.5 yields 10.95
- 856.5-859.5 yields 10.05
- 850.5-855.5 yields 8.827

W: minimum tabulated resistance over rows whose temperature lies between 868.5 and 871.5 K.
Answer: 7.931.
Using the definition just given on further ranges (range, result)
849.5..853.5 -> 6.819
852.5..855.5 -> 8.374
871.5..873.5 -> 7.967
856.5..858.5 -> 9.302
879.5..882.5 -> 5.363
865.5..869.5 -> 8.364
